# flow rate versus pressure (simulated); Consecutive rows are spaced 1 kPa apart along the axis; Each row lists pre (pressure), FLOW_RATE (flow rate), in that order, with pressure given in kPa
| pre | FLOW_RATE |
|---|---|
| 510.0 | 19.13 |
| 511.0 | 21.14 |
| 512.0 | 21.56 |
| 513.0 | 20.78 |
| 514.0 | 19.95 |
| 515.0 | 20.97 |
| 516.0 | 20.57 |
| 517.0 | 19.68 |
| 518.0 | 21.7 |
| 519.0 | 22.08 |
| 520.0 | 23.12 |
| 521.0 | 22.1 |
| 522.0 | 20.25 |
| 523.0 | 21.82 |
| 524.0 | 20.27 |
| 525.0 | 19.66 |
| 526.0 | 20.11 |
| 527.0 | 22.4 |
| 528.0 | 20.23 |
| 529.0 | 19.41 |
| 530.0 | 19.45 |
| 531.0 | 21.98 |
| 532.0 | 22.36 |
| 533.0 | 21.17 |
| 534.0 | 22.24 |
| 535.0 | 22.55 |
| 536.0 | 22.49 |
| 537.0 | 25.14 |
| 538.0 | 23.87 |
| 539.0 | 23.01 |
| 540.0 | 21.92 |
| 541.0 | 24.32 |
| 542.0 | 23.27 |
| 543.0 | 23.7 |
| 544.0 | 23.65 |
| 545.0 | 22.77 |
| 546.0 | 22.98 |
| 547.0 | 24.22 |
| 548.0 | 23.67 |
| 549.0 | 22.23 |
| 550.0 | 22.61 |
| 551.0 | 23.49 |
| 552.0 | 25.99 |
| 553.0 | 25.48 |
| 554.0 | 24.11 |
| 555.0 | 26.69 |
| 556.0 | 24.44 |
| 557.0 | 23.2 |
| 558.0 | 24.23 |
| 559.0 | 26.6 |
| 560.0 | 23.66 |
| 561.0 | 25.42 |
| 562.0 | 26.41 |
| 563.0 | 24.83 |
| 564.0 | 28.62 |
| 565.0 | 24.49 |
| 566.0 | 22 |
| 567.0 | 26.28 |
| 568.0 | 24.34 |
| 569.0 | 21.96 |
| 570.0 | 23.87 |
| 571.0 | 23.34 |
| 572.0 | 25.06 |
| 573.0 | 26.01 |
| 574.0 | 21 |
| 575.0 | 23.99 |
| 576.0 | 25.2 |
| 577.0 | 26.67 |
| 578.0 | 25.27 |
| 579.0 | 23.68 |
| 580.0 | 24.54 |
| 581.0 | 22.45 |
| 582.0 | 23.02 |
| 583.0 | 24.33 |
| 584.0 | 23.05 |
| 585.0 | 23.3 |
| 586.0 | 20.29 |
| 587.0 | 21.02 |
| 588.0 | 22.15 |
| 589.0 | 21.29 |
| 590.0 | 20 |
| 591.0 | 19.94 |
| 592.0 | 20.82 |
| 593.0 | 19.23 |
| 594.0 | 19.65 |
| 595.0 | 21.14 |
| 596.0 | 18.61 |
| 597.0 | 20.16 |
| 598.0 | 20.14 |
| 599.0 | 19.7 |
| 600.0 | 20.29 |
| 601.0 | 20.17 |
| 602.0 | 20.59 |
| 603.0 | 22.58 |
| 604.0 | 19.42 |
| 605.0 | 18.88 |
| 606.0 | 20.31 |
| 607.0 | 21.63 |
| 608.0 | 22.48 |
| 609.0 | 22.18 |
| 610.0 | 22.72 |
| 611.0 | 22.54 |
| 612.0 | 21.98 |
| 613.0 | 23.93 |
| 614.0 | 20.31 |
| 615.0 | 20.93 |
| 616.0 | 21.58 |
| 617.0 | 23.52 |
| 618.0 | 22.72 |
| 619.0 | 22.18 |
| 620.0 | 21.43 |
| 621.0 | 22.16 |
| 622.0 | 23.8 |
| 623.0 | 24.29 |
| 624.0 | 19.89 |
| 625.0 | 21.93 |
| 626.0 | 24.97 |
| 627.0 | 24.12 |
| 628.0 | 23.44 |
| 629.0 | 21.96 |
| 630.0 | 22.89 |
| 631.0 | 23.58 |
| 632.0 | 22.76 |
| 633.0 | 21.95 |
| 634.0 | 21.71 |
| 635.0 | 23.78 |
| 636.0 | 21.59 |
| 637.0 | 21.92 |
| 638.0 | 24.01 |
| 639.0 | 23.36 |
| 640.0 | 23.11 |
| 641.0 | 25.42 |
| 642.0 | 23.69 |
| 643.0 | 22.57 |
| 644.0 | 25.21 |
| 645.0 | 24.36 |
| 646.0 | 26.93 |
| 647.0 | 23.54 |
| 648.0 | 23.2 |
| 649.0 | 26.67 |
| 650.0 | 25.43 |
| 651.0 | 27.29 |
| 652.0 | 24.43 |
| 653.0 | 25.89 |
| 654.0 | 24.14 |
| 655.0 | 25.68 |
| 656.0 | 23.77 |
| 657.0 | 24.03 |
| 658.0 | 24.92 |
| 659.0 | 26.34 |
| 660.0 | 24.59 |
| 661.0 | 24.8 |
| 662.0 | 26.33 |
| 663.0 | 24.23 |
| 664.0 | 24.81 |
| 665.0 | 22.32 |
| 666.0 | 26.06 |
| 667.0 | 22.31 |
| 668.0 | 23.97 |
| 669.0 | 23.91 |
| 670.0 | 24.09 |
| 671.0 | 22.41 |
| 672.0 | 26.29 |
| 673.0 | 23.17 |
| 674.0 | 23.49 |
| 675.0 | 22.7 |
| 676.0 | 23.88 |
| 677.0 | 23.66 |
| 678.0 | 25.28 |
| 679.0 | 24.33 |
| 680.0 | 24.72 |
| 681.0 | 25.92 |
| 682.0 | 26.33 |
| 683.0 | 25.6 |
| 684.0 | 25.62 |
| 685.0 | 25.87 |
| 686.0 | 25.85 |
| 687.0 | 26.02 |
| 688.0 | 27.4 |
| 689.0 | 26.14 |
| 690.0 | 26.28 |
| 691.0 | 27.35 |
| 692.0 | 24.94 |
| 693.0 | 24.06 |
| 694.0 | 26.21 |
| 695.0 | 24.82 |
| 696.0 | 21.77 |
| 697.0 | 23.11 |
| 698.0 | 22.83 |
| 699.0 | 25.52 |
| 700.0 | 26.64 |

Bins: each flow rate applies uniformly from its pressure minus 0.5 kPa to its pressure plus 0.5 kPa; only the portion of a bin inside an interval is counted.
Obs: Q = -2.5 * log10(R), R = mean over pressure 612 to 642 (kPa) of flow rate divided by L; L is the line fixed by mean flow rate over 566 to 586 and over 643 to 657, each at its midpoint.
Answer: 0.09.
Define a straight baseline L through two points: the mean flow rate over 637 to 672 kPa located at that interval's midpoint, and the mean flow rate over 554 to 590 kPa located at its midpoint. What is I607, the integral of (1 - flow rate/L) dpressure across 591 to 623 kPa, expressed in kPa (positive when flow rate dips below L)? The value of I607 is 3.9 kPa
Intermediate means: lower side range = 24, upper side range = 24.5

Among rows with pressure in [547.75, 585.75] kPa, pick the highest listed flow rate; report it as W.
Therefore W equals 28.62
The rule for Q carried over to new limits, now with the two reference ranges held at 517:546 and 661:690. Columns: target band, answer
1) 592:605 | 0.16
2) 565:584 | -0.06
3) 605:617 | 0.08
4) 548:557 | -0.09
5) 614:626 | 0.07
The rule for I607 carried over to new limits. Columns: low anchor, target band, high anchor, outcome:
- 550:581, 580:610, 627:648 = 3.8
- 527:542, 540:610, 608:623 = -2.1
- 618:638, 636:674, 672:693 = -0.8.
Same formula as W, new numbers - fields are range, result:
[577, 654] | 27.29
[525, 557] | 26.69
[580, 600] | 24.54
